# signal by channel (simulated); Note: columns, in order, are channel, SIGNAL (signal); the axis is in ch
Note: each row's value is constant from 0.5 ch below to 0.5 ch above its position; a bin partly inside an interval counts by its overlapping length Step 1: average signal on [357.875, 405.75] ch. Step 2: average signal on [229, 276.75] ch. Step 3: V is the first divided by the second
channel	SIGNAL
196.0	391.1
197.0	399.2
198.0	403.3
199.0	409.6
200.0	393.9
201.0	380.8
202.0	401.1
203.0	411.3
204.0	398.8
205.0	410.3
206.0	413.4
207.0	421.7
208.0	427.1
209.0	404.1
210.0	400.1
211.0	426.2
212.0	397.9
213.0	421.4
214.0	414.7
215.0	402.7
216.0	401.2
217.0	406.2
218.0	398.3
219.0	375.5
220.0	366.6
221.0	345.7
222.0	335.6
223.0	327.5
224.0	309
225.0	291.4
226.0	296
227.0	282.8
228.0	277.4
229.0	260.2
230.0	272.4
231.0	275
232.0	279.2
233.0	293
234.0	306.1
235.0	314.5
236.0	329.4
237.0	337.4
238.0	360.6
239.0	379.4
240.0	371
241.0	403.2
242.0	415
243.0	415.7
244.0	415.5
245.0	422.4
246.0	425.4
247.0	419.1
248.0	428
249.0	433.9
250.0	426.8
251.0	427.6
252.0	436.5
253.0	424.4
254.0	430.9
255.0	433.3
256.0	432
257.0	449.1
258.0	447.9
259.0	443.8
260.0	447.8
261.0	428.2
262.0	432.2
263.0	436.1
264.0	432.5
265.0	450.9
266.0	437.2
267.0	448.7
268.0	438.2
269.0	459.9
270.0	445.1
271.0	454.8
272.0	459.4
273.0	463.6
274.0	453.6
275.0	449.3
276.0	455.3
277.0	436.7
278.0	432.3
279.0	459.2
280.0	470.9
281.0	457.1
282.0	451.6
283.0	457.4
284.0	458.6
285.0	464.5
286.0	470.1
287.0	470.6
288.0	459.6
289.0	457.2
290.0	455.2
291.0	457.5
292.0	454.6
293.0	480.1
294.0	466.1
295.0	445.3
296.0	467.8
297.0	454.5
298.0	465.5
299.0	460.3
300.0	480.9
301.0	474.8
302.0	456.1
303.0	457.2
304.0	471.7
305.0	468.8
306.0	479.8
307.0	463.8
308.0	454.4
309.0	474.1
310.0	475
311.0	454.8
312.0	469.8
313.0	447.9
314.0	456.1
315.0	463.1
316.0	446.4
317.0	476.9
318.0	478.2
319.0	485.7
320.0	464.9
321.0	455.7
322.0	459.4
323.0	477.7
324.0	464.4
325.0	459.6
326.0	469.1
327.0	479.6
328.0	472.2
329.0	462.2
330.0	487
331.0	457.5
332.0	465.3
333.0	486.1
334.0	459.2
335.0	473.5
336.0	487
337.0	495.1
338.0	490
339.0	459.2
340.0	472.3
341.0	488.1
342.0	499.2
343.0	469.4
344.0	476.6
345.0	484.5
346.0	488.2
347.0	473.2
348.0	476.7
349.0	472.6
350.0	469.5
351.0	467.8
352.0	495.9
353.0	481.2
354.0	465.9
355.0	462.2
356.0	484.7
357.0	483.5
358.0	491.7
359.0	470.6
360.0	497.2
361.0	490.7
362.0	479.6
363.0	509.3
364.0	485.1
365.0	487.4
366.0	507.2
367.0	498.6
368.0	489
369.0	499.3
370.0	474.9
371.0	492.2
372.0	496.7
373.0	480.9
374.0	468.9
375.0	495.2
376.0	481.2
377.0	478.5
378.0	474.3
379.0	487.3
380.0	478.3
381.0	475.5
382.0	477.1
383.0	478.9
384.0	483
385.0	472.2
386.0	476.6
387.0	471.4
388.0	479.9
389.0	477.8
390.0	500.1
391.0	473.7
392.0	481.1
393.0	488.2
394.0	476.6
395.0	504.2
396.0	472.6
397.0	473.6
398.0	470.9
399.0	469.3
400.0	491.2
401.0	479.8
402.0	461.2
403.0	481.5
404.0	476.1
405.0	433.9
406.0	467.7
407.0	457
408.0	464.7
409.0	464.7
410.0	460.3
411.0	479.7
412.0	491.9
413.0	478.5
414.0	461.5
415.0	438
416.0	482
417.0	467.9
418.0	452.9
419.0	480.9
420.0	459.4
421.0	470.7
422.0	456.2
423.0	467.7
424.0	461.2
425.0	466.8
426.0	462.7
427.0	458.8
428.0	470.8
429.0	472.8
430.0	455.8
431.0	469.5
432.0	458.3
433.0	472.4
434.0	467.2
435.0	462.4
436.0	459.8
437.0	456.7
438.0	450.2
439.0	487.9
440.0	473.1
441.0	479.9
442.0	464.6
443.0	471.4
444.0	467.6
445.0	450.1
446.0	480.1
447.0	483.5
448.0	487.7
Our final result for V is 1.2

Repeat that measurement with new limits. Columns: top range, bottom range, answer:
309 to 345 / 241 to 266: 1.09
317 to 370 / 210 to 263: 1.26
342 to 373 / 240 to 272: 1.12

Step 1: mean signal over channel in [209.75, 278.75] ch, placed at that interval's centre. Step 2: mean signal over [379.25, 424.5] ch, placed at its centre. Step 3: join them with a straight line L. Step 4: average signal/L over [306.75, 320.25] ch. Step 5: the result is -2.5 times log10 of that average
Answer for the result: -0.09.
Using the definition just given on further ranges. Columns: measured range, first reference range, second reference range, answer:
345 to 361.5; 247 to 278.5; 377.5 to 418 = -0.04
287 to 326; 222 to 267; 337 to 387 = -0.07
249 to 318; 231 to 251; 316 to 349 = -0.08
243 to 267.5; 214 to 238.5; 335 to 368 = -0.19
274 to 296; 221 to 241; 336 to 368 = -0.18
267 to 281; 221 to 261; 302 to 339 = -0.10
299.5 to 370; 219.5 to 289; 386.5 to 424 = -0.08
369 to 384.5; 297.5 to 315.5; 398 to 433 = -0.04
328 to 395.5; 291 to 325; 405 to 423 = -0.04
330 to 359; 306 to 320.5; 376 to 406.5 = -0.02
